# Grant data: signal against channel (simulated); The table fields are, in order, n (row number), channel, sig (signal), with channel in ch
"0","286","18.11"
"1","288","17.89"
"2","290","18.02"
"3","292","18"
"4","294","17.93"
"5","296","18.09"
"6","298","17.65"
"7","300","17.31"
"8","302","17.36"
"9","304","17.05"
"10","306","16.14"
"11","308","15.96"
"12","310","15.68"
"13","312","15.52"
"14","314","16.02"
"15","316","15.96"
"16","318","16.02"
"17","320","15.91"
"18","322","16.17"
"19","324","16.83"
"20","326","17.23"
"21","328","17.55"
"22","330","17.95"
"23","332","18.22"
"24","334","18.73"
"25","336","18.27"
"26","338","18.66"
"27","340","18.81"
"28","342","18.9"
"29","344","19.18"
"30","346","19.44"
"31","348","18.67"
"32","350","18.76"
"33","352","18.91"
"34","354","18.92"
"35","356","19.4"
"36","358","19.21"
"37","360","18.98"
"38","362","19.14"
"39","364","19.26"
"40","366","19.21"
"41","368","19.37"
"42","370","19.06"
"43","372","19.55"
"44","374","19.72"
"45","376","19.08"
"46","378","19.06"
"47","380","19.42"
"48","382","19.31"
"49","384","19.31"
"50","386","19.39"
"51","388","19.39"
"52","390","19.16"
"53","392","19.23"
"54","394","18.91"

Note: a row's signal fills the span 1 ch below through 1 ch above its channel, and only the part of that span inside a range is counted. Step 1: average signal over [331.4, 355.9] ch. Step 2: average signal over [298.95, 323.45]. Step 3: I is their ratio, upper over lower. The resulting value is 1.16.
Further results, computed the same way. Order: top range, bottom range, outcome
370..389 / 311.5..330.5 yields 1.17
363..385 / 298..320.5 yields 1.18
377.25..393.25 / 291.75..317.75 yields 1.15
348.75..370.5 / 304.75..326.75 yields 1.18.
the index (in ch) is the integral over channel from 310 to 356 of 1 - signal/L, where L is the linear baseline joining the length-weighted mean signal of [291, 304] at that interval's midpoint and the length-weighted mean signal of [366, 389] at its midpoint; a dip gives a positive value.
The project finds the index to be 1.7 ch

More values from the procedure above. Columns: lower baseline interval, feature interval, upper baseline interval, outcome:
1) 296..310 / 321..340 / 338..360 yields 0.4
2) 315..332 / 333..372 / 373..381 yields -1.8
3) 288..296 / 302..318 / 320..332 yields 1.3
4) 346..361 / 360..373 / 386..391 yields -0.1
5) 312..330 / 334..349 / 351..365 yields -0.8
